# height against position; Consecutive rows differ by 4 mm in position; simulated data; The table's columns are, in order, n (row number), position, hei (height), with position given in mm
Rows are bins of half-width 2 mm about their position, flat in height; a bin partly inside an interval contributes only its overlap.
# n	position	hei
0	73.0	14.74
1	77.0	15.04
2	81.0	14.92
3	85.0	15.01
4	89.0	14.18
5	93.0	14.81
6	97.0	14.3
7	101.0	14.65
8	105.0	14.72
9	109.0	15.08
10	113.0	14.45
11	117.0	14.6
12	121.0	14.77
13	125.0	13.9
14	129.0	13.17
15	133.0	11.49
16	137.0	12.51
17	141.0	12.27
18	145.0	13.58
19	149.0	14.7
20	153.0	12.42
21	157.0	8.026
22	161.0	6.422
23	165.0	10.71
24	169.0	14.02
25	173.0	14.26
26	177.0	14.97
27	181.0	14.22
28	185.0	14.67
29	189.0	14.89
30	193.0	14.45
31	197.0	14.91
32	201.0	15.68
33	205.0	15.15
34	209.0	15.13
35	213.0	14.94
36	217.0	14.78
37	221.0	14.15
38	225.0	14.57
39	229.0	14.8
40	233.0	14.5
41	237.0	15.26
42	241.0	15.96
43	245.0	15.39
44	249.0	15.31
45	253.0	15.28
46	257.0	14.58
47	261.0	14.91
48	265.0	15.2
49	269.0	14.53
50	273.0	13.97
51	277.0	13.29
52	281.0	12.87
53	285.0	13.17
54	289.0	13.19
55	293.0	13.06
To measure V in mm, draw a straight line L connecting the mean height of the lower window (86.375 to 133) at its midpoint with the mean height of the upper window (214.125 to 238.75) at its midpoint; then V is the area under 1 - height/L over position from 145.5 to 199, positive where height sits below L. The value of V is 5.6 mm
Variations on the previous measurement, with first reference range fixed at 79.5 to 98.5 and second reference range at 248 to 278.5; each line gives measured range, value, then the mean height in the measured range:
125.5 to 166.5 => 8.44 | 11.6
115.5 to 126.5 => 0.15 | 14.4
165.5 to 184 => 0.70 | 14.1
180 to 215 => -0.66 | 14.9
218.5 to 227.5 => 0.14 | 14.4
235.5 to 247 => -0.72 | 15.5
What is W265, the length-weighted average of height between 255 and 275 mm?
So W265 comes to 14.6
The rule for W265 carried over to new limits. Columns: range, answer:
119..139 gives 13.2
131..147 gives 12.5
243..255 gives 15.3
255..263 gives 14.7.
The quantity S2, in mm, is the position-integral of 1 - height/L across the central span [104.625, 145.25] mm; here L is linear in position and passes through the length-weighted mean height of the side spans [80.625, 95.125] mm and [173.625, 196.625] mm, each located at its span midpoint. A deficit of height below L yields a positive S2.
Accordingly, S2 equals 2.9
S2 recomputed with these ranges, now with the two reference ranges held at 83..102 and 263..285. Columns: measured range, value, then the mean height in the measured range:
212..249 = -2.3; 14.9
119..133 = 0.8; 13.6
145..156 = 1.0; 13.1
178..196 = -0.5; 14.6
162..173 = 1.6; 12.2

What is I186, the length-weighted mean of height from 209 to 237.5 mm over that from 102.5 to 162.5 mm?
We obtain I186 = 1.14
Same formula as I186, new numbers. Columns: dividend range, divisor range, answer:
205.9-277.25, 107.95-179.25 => 1.16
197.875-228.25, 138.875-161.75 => 1.30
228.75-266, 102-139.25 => 1.09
